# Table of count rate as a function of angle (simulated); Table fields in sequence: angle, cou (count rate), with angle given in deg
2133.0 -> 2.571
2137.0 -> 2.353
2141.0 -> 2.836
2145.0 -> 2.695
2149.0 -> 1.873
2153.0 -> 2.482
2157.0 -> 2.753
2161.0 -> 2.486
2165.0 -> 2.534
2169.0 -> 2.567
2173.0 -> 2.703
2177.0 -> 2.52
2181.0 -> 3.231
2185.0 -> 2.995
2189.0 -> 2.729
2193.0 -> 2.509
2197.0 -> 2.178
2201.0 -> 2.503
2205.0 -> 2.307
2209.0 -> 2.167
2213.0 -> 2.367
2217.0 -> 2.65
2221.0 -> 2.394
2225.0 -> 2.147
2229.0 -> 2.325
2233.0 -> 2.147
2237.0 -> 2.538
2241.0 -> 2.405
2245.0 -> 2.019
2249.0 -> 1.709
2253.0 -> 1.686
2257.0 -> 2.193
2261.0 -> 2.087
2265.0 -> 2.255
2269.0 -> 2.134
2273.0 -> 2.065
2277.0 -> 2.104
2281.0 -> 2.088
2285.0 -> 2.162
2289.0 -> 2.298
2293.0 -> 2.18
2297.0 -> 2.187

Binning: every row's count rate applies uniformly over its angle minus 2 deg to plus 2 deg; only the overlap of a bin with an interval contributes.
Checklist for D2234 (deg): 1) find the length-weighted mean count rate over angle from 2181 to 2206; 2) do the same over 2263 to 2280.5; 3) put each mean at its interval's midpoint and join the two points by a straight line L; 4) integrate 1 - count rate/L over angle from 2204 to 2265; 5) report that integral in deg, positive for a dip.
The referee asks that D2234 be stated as 3.9 deg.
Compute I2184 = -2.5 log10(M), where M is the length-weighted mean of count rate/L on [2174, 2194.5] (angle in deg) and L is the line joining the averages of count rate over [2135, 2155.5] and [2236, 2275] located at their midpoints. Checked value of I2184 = -0.20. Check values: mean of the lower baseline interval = 2.46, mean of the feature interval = 2.8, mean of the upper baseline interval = 2.1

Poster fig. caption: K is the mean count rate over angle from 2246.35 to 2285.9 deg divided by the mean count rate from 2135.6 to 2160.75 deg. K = 0.8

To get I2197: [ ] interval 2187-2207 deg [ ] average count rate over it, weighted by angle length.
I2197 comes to 2.45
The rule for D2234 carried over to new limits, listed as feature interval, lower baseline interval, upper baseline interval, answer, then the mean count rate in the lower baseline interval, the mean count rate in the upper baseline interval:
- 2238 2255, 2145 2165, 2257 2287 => 1.64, 2.44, 2.13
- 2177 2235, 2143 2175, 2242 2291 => -3.80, 2.51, 2.07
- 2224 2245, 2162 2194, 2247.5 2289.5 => 0.18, 2.72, 2.07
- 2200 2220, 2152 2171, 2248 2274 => -0.77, 2.57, 2.03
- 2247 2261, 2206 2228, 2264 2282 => 1.92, 2.34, 2.12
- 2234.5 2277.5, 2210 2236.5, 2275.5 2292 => 2.64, 2.34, 2.17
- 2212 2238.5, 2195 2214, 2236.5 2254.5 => -2.36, 2.3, 2.04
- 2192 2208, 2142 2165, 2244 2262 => -0.94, 2.48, 1.93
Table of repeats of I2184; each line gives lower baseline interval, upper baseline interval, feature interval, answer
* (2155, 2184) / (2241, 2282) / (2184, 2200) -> -0.01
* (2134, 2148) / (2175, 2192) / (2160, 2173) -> 0.07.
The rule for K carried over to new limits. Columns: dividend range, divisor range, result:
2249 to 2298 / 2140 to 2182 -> 0.81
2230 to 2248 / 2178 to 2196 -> 0.80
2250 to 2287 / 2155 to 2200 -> 0.78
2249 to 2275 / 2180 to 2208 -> 0.79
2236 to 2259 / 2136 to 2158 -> 0.83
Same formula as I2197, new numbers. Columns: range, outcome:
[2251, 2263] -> 1.99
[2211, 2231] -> 2.38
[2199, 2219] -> 2.4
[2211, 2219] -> 2.51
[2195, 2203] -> 2.34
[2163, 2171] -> 2.55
